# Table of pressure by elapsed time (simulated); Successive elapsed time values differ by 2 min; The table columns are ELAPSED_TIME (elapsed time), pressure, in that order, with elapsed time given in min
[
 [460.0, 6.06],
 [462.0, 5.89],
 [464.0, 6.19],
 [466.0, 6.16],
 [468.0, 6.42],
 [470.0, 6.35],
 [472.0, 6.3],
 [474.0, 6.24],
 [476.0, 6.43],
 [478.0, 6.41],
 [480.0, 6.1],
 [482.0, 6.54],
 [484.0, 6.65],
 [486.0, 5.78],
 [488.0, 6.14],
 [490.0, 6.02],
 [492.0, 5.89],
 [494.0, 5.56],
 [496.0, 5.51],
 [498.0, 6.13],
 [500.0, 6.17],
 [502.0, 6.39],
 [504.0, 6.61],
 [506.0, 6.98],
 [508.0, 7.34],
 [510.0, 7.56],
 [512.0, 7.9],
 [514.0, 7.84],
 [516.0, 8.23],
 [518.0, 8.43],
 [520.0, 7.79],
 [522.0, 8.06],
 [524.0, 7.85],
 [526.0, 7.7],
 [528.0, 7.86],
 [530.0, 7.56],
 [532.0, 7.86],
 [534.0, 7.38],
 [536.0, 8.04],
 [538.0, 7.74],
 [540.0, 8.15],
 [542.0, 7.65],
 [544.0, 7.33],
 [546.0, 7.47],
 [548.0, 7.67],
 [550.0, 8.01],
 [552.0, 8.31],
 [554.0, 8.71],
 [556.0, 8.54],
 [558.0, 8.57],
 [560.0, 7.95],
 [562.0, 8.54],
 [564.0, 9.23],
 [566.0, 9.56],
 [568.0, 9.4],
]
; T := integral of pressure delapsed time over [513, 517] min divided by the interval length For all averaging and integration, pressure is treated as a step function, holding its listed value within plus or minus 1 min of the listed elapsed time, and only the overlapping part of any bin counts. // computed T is 8.04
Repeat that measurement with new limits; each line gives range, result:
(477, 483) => 6.35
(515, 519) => 8.33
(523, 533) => 7.77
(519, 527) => 7.85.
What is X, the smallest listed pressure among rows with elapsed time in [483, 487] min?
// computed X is 5.78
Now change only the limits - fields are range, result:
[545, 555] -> 7.47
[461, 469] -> 5.89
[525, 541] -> 7.38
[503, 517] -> 6.61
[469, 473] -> 6.3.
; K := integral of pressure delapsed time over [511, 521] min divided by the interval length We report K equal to 8.04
